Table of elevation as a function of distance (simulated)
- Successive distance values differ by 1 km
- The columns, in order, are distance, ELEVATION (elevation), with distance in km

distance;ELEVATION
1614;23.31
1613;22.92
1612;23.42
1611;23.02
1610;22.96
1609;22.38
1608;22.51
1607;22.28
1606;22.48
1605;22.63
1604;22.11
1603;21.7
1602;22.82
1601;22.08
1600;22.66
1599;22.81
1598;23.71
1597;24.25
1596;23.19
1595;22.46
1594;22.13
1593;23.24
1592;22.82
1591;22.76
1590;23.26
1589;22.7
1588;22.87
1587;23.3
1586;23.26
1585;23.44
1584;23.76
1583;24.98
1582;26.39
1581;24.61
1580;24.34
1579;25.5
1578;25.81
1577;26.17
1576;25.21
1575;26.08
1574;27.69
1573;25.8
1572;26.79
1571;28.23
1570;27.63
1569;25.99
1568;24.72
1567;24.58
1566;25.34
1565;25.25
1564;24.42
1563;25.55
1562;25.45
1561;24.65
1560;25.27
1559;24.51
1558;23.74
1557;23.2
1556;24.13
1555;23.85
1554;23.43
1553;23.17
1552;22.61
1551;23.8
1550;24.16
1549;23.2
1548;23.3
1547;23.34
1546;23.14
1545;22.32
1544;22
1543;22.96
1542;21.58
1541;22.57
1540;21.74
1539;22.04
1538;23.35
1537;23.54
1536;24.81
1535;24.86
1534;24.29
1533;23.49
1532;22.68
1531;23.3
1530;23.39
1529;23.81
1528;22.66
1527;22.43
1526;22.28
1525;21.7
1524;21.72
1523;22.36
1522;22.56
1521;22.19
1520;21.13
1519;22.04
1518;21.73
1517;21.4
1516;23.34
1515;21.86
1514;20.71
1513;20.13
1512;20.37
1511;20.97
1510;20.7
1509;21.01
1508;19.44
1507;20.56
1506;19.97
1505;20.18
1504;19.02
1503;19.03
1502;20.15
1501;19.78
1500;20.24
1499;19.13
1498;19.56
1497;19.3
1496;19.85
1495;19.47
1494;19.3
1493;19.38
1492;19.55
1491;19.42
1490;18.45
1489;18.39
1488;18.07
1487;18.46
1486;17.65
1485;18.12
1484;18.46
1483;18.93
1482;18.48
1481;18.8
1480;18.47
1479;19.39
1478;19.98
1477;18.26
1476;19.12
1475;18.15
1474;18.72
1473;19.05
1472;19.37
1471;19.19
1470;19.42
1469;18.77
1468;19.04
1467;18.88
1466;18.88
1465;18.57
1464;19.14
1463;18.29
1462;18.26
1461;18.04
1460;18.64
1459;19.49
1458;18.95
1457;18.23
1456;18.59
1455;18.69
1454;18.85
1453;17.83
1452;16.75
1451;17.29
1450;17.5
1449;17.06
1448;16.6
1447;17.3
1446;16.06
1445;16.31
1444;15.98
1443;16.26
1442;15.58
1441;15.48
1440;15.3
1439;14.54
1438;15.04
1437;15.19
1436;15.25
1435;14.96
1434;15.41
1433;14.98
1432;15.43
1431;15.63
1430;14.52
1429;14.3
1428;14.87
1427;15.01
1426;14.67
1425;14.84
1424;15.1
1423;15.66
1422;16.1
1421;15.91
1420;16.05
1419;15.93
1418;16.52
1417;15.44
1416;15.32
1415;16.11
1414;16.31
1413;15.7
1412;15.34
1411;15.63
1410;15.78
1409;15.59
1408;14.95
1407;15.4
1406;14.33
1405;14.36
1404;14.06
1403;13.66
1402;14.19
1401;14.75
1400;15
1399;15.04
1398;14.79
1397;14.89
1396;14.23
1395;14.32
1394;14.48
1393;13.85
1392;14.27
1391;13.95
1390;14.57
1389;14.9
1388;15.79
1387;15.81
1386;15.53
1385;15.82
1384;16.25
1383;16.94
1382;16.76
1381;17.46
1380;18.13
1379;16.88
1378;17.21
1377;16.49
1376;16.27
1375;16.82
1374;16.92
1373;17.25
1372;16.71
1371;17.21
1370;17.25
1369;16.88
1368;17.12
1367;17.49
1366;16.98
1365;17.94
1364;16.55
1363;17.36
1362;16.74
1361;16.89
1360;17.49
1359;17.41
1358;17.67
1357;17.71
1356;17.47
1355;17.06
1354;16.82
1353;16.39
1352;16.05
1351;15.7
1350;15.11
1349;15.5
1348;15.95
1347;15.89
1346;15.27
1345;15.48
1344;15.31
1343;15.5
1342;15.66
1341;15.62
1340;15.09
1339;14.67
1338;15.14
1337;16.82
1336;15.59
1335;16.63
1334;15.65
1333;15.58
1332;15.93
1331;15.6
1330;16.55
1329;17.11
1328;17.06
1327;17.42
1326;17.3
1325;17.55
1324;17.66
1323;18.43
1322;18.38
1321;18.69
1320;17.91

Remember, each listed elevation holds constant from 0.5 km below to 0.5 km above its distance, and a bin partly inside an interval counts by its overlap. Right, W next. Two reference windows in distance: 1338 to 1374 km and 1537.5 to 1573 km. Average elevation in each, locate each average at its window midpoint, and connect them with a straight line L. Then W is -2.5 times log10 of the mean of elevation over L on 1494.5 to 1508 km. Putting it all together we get 0.121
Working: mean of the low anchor 16.5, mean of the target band 19.7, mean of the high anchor 24.1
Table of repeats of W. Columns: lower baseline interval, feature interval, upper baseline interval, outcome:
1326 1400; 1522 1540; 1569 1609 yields -0.050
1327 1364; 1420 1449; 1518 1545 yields 0.242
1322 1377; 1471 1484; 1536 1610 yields 0.101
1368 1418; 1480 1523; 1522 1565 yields 0.068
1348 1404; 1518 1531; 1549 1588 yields 0.024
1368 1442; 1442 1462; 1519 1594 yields 0.034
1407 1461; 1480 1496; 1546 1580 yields 0.059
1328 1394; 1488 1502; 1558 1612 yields 0.088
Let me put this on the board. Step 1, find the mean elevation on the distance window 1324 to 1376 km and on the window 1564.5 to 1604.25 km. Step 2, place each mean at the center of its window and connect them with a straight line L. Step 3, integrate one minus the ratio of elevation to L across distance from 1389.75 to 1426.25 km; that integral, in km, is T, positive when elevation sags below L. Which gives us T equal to 6.7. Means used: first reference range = 16.5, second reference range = 24.3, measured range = 15.1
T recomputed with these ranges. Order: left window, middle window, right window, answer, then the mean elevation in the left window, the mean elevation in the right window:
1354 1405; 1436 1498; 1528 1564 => 6.0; 16.1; 23.5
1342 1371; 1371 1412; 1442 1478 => 3.8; 16.6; 18.1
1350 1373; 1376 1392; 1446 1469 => 1.1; 17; 18.2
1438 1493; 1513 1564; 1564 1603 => -2.5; 18.1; 24.4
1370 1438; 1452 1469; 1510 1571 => 0.1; 15.5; 23.2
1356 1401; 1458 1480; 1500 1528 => 0.7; 16.3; 21.1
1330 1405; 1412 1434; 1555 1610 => 3.2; 16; 24.2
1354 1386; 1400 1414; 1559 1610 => 2.5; 17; 24.2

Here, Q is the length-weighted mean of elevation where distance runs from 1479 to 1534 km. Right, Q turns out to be 20.5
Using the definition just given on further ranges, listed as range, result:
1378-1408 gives 15.2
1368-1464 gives 16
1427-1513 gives 18.1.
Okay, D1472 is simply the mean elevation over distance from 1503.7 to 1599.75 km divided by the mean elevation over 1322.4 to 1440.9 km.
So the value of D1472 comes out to 1.47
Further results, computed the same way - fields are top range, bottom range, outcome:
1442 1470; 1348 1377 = 1.06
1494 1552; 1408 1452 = 1.39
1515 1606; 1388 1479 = 1.45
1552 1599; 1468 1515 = 1.27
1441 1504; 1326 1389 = 1.12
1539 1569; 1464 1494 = 1.26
